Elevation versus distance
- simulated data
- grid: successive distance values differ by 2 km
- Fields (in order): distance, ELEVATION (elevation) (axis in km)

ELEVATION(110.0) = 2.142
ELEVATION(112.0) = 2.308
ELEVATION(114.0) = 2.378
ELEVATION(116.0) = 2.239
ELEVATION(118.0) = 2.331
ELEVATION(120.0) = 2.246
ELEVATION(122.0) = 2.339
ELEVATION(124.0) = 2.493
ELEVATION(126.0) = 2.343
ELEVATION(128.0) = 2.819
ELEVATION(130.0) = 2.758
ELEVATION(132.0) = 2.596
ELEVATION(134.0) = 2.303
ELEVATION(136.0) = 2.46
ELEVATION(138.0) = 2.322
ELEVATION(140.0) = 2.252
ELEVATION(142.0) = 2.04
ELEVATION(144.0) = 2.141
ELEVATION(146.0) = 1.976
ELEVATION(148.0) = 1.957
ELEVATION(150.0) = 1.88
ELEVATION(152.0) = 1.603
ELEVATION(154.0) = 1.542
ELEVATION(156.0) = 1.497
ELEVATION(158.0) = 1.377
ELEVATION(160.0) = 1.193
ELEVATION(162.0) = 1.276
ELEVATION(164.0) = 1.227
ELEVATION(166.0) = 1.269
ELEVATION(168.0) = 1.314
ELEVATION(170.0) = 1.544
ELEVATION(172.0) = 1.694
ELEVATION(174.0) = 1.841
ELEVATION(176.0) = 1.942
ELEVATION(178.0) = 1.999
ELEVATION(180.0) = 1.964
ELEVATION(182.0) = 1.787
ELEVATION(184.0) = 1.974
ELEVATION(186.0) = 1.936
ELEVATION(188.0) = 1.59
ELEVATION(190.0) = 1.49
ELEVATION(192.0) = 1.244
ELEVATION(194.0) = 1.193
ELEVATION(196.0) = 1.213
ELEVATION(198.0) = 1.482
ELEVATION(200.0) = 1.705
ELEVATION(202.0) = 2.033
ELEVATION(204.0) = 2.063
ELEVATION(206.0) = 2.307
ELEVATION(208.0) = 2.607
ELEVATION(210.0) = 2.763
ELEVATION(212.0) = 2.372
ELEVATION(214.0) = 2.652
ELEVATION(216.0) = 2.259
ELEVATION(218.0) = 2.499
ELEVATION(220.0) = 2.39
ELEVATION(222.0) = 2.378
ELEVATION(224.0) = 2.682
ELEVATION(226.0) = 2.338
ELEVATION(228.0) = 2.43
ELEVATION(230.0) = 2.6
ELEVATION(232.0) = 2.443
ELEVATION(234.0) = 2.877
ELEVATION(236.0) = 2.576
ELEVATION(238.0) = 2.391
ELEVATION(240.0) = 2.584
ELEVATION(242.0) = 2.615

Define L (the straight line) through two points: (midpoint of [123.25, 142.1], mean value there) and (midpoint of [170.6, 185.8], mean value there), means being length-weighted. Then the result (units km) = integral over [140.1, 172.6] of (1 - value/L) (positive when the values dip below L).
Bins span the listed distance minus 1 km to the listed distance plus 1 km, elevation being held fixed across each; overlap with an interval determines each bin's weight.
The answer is 8.3 km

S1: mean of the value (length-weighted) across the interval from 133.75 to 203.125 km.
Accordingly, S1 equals 1.72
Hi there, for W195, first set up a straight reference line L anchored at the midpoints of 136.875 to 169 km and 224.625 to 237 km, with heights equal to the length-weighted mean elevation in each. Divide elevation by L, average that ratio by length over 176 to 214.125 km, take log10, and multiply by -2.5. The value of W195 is 0.14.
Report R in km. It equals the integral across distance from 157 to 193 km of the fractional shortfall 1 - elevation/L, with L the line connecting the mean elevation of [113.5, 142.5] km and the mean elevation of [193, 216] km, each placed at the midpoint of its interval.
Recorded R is 9.7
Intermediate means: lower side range 2.4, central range 1.59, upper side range 2.05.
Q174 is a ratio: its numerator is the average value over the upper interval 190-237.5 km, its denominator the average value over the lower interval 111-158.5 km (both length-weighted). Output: 1.0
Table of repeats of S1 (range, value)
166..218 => 1.88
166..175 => 1.56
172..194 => 1.75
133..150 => 2.16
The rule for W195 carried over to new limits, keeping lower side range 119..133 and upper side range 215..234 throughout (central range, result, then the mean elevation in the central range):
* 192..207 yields 0.42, 1.68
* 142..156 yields 0.34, 1.84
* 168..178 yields 0.39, 1.74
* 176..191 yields 0.33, 1.83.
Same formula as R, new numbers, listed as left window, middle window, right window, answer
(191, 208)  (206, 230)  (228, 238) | -3.43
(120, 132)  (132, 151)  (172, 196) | 1.16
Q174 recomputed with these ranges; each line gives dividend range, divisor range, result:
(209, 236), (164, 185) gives 1.47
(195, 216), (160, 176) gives 1.45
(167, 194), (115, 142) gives 0.70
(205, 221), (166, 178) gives 1.49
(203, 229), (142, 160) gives 1.41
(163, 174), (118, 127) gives 0.62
